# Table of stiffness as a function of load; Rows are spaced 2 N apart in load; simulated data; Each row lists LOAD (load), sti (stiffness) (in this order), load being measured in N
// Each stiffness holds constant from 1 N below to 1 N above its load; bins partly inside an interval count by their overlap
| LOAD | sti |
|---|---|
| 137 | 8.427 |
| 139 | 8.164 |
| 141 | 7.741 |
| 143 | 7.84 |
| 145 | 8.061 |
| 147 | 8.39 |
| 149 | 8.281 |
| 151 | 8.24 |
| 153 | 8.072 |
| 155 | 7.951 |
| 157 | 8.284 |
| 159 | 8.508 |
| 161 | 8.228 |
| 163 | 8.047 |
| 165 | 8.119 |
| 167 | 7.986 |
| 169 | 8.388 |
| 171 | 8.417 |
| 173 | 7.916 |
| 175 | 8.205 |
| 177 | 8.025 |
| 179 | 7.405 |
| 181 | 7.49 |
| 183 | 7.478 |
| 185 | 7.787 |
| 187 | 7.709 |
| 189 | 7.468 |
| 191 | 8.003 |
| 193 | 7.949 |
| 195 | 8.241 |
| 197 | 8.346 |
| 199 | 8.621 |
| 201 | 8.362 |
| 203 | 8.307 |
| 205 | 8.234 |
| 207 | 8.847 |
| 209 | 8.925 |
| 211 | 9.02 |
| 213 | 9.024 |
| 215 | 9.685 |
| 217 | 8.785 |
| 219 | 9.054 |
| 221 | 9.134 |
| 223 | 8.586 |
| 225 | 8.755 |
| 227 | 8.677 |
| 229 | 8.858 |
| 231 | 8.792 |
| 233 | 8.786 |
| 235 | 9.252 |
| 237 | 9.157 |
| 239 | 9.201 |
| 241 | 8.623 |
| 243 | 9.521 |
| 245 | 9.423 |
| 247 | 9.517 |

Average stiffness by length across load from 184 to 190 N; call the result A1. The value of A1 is 7.65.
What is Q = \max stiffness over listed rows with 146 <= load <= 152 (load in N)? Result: 8.39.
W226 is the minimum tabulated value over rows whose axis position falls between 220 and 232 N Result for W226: 8.586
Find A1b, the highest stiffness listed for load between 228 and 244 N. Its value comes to 9.521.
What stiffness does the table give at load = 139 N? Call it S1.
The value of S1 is 8.164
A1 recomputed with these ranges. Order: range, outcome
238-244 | 9.12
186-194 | 7.78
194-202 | 8.39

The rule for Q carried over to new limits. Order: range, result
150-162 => 8.508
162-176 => 8.417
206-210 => 8.925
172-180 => 8.205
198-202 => 8.621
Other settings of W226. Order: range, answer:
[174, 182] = 7.405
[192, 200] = 7.949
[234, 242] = 8.623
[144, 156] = 7.951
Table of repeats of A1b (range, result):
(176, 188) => 8.025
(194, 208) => 8.847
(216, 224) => 9.134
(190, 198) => 8.346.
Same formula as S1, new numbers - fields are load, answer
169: 8.388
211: 9.02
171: 8.417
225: 8.755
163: 8.047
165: 8.119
